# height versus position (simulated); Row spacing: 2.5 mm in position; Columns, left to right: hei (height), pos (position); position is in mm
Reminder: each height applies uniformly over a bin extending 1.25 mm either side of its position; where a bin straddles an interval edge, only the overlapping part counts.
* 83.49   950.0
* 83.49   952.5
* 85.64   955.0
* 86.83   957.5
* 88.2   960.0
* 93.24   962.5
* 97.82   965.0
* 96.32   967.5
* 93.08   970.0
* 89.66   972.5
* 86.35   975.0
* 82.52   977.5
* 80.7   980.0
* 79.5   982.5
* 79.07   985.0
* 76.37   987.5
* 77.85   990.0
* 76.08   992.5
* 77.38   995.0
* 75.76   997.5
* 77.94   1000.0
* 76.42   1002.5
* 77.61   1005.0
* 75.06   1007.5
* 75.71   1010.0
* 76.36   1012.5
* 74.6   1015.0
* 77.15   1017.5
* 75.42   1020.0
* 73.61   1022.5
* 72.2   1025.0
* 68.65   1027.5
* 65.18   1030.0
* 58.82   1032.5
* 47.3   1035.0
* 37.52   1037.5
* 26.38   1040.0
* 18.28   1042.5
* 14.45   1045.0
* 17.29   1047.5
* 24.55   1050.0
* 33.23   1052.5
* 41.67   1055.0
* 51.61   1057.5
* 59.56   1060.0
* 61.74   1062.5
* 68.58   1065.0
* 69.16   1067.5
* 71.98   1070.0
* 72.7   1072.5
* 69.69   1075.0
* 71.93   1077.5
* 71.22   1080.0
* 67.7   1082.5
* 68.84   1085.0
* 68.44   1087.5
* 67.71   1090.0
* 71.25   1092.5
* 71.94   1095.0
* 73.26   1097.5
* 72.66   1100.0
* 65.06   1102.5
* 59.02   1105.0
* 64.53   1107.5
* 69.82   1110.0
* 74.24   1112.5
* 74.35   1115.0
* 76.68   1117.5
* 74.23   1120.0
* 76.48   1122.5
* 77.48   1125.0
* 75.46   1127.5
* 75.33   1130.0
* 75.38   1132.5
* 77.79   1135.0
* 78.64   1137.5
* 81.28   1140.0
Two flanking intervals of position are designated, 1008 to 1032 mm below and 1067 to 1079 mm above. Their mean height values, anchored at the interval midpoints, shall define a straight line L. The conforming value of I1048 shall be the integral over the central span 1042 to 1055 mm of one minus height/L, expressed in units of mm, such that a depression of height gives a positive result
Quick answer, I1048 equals 8.7 mm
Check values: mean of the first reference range 72.8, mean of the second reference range 71.2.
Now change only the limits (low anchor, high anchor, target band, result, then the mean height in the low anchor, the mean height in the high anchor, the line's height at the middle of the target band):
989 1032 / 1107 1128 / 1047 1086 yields 8.4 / 74.6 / 74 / 74.3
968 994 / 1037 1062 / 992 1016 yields -3.9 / 82.5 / 33.2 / 65.9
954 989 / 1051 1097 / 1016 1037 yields 2.4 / 86.8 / 64.3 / 74.7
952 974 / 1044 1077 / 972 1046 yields 4.9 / 90.7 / 51.2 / 72.1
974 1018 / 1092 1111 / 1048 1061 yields 5.8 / 77.9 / 68.3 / 72.6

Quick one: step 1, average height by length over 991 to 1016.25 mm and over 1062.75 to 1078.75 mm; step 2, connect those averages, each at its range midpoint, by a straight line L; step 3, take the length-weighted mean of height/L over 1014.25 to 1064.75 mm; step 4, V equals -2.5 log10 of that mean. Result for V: 0.413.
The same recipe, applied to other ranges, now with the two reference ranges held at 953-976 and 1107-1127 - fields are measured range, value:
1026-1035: 0.32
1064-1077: 0.12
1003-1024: 0.13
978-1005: 0.13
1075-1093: 0.12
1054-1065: 0.40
